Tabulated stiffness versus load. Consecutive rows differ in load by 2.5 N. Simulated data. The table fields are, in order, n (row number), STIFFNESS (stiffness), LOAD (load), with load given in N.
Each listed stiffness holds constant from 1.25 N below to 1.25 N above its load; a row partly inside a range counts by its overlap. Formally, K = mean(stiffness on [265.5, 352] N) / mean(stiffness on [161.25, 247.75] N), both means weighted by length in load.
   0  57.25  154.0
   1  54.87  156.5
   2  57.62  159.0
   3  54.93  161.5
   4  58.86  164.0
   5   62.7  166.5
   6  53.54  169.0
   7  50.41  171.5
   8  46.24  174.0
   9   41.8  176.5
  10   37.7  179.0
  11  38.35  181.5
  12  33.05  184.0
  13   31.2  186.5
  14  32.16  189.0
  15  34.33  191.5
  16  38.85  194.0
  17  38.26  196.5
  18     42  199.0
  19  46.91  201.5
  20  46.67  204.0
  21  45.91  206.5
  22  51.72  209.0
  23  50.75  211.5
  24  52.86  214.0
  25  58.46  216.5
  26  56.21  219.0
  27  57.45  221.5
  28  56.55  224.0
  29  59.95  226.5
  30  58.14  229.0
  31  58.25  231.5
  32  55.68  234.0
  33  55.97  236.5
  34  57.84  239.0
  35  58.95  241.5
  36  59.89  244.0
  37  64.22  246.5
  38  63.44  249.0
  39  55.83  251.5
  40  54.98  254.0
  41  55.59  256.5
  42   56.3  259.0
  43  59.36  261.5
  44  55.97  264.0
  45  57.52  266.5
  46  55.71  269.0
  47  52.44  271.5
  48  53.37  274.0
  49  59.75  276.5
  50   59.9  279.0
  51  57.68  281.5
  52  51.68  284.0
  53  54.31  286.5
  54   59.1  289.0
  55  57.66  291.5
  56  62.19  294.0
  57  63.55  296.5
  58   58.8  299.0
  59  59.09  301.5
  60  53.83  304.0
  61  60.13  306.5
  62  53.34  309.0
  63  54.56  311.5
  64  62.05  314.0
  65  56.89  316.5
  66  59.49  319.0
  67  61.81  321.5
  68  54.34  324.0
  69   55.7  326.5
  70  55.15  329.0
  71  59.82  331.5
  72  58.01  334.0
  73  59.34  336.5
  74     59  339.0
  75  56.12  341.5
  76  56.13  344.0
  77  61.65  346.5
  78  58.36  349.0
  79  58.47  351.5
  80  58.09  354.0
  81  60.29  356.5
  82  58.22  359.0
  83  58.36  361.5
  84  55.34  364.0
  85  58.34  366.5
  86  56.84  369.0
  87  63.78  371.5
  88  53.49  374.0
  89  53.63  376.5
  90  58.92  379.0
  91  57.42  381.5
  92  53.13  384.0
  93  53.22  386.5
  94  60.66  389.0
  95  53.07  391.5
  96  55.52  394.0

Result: 1.16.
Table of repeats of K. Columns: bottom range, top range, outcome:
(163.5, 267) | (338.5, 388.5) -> 1.12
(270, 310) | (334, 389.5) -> 1.01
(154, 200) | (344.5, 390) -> 1.28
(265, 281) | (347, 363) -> 1.04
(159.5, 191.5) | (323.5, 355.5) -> 1.29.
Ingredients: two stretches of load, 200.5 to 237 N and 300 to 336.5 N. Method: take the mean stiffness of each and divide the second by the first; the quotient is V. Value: 1.1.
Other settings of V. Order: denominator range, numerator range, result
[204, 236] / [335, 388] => 1.05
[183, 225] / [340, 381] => 1.27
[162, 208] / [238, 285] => 1.32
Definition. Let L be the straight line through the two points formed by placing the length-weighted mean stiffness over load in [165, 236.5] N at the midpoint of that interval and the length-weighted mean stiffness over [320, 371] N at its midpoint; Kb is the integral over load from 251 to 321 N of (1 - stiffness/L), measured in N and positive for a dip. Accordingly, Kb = -4.4 N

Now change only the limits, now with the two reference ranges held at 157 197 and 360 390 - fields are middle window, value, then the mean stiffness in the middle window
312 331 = -1.51 N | 57.9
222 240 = -3.55 N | 57.5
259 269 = -1.43 N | 57.2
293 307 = -1.94 N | 59.5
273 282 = -1.22 N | 57.8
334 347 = -0.82 N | 58.2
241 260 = -3.65 N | 58.7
